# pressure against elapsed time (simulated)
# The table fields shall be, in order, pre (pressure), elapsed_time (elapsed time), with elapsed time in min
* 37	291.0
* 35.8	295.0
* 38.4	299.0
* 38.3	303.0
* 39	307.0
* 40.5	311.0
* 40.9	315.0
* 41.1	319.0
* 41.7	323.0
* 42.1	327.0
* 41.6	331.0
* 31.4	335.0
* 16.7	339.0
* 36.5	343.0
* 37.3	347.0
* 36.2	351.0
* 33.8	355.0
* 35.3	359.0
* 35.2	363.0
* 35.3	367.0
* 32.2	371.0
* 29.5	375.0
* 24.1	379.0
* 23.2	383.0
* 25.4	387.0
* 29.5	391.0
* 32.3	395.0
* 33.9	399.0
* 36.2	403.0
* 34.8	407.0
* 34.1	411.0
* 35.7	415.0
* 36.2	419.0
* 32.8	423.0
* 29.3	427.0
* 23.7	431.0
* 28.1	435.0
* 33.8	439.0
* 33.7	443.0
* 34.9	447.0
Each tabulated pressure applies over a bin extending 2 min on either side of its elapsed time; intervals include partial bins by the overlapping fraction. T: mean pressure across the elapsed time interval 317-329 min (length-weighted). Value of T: 41.6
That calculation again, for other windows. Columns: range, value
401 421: 35.4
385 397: 29.1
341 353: 36.7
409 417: 34.9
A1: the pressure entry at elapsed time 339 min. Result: 16.7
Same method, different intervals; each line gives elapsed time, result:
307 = 39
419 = 36.2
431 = 23.7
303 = 38.3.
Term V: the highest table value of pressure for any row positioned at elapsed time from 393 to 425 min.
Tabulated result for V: 36.2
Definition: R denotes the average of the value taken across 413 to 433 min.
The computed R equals 31.5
